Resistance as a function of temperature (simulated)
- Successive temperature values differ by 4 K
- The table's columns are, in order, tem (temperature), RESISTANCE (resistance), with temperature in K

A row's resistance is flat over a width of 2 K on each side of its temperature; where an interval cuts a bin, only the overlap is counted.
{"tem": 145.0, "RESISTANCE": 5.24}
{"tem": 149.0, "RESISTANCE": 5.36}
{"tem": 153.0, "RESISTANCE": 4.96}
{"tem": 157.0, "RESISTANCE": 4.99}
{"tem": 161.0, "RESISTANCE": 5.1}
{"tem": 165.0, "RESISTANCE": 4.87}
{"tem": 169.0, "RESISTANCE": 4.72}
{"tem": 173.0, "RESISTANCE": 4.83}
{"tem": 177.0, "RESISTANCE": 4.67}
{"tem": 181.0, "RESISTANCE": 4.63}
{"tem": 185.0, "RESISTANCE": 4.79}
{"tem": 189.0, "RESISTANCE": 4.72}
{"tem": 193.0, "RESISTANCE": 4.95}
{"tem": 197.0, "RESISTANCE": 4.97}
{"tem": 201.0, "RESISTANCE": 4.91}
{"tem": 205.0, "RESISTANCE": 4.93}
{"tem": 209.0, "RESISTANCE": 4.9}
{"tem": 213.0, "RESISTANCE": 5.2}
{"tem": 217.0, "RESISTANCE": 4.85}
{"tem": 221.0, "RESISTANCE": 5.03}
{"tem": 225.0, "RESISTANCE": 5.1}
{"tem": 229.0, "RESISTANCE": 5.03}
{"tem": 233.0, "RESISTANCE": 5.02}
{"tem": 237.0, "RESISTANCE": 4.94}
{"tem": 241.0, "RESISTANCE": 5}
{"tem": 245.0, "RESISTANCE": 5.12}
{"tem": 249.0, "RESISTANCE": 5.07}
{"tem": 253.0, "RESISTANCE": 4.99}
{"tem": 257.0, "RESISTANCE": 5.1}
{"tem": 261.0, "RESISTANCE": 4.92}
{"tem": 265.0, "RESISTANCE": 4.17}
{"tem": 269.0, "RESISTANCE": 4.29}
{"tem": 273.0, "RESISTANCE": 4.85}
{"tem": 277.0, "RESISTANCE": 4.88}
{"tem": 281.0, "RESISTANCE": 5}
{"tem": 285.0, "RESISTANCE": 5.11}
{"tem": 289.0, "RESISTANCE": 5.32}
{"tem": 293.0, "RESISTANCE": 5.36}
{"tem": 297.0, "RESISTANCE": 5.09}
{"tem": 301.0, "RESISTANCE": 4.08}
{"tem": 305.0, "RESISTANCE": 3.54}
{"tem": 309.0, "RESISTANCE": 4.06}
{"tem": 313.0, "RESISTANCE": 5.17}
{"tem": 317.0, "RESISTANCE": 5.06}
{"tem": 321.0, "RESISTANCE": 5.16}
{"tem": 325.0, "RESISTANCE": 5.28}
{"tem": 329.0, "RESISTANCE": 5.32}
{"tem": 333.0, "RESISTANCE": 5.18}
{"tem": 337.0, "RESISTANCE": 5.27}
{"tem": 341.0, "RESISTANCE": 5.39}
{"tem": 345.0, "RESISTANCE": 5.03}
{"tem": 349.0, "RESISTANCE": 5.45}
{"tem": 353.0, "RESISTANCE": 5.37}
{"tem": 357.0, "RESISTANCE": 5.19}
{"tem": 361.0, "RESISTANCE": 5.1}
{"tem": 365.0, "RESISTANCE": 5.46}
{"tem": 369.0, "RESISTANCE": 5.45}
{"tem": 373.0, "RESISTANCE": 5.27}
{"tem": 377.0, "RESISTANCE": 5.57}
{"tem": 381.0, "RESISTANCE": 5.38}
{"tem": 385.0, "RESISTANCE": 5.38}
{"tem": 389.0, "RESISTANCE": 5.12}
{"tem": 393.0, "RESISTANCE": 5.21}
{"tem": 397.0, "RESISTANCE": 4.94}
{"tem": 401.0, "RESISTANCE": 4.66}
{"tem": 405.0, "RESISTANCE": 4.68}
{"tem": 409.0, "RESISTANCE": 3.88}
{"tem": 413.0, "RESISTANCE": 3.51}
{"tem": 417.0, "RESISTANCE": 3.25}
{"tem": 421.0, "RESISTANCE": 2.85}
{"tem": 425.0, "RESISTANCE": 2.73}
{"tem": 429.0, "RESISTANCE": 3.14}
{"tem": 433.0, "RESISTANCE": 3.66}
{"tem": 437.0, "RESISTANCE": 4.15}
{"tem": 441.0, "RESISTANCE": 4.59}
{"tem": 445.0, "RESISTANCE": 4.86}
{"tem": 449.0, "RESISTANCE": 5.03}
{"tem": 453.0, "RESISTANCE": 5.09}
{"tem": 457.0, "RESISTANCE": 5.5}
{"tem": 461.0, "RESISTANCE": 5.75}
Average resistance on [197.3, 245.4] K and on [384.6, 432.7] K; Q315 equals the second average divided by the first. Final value 0.81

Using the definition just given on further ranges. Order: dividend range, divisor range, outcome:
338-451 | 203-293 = 0.94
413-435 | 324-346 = 0.60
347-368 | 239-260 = 1.05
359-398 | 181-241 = 1.07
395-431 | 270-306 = 0.77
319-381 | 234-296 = 1.07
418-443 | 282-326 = 0.73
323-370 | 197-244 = 1.06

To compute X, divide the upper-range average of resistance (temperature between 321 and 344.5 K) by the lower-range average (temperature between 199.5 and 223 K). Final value 1.1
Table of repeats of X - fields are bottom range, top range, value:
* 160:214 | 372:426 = 0.92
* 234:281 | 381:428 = 0.87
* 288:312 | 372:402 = 1.14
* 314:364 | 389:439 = 0.75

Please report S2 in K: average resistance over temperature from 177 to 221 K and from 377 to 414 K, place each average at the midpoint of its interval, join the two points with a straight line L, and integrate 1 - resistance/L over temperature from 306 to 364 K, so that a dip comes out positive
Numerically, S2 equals -3.3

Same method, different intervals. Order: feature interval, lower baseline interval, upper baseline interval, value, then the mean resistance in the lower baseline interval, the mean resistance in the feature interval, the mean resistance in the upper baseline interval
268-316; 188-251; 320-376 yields 3.8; 4.99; 4.75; 5.29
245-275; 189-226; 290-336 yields 0.7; 4.96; 4.79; 4.87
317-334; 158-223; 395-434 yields -4.2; 4.88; 5.22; 3.73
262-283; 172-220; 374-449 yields 0.1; 4.87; 4.65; 4.34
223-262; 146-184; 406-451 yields -3.8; 4.91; 5.03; 3.81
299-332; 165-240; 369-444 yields -0.9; 4.9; 4.72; 4.37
